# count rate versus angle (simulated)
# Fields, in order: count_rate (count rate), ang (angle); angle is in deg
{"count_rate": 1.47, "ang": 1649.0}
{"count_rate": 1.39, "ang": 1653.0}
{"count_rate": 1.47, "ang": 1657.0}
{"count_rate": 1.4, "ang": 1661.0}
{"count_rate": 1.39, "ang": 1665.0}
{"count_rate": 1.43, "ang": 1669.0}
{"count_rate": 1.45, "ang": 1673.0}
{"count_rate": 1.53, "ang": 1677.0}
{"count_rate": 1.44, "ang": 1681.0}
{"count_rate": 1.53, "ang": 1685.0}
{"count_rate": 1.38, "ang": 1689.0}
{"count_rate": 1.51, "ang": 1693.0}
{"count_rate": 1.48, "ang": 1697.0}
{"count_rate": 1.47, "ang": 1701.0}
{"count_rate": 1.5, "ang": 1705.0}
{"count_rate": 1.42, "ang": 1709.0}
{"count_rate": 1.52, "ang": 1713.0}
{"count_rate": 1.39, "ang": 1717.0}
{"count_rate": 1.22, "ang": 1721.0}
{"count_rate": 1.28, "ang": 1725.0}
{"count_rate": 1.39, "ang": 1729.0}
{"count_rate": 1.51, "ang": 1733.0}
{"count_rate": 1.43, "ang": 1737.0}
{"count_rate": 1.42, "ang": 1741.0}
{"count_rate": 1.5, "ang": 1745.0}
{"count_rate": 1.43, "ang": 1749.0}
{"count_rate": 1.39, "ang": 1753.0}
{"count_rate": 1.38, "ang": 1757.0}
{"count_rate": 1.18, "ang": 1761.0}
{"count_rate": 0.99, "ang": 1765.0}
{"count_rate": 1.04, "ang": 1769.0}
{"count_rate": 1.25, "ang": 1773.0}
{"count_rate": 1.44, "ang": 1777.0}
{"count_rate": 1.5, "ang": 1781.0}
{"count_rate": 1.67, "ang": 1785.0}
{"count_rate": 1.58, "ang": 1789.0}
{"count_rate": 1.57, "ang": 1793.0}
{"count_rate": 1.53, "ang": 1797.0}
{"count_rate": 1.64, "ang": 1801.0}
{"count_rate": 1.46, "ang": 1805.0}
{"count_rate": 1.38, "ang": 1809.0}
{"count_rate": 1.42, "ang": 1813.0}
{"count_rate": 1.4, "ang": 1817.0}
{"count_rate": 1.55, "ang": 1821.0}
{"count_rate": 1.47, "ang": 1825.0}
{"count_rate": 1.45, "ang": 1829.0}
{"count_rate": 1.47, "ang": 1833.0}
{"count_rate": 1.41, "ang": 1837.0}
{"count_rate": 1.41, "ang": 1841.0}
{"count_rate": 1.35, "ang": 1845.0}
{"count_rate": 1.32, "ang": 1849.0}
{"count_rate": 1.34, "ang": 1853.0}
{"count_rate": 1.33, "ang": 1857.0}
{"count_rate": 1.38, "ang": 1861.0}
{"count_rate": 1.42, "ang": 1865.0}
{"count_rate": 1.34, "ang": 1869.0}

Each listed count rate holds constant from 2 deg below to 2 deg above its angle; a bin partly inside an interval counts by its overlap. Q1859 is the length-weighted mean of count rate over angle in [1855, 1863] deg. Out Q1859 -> 1.35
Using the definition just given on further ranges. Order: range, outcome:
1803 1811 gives 1.42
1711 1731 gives 1.36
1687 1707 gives 1.47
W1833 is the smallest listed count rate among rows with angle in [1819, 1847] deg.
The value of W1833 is 1.35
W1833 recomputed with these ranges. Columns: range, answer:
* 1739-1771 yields 0.99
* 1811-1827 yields 1.4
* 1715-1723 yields 1.22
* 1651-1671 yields 1.39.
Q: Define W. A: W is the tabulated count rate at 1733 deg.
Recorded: 1.51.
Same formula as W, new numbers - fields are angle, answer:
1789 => 1.58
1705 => 1.5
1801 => 1.64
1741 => 1.42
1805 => 1.46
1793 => 1.57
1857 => 1.33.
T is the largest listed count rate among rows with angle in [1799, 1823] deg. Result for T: 1.64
